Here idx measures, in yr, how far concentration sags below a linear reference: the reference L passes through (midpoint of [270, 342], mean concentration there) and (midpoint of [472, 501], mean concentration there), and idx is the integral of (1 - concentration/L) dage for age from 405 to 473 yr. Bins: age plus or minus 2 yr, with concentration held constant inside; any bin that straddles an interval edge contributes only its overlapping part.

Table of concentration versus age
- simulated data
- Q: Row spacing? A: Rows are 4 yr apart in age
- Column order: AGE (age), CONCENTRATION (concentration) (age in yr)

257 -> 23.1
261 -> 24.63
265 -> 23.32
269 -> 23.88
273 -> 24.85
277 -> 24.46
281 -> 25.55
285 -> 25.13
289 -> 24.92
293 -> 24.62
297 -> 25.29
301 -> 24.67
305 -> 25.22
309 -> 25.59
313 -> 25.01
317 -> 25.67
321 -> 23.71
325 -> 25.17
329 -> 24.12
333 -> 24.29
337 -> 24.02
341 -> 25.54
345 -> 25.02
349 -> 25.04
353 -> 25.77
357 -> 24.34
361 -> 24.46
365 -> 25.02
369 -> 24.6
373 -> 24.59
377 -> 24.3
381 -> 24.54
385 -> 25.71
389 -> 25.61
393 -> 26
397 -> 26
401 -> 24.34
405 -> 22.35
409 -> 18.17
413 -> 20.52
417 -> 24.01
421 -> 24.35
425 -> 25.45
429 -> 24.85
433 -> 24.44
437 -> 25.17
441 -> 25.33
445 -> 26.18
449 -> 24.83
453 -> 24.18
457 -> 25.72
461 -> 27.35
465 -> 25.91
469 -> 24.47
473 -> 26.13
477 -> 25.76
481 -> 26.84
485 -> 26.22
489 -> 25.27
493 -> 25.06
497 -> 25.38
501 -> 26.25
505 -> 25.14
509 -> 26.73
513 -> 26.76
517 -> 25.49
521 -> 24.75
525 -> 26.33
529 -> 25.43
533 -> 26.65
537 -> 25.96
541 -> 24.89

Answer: 3.07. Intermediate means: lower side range 24.9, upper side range 25.8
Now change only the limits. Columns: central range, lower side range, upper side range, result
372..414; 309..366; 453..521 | 2.2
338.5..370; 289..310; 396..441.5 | -0.7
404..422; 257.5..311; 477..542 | 2.6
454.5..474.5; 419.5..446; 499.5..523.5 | -0.4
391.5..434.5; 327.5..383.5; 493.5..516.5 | 2.6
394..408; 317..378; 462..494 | 0.7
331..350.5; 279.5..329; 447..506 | 0.3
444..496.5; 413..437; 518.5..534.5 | -1.5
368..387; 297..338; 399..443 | -0.5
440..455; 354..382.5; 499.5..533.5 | 0.1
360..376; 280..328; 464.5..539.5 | 0.4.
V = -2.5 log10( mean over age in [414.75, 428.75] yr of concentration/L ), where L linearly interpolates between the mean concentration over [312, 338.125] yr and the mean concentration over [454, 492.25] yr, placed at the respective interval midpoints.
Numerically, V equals 0.04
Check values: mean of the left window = 24.6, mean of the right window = 25.9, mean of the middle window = 24.6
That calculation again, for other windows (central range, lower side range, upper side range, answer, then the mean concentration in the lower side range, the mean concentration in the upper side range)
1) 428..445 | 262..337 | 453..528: 0.018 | 24.7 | 25.8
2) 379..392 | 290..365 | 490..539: -0.008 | 24.9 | 25.8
